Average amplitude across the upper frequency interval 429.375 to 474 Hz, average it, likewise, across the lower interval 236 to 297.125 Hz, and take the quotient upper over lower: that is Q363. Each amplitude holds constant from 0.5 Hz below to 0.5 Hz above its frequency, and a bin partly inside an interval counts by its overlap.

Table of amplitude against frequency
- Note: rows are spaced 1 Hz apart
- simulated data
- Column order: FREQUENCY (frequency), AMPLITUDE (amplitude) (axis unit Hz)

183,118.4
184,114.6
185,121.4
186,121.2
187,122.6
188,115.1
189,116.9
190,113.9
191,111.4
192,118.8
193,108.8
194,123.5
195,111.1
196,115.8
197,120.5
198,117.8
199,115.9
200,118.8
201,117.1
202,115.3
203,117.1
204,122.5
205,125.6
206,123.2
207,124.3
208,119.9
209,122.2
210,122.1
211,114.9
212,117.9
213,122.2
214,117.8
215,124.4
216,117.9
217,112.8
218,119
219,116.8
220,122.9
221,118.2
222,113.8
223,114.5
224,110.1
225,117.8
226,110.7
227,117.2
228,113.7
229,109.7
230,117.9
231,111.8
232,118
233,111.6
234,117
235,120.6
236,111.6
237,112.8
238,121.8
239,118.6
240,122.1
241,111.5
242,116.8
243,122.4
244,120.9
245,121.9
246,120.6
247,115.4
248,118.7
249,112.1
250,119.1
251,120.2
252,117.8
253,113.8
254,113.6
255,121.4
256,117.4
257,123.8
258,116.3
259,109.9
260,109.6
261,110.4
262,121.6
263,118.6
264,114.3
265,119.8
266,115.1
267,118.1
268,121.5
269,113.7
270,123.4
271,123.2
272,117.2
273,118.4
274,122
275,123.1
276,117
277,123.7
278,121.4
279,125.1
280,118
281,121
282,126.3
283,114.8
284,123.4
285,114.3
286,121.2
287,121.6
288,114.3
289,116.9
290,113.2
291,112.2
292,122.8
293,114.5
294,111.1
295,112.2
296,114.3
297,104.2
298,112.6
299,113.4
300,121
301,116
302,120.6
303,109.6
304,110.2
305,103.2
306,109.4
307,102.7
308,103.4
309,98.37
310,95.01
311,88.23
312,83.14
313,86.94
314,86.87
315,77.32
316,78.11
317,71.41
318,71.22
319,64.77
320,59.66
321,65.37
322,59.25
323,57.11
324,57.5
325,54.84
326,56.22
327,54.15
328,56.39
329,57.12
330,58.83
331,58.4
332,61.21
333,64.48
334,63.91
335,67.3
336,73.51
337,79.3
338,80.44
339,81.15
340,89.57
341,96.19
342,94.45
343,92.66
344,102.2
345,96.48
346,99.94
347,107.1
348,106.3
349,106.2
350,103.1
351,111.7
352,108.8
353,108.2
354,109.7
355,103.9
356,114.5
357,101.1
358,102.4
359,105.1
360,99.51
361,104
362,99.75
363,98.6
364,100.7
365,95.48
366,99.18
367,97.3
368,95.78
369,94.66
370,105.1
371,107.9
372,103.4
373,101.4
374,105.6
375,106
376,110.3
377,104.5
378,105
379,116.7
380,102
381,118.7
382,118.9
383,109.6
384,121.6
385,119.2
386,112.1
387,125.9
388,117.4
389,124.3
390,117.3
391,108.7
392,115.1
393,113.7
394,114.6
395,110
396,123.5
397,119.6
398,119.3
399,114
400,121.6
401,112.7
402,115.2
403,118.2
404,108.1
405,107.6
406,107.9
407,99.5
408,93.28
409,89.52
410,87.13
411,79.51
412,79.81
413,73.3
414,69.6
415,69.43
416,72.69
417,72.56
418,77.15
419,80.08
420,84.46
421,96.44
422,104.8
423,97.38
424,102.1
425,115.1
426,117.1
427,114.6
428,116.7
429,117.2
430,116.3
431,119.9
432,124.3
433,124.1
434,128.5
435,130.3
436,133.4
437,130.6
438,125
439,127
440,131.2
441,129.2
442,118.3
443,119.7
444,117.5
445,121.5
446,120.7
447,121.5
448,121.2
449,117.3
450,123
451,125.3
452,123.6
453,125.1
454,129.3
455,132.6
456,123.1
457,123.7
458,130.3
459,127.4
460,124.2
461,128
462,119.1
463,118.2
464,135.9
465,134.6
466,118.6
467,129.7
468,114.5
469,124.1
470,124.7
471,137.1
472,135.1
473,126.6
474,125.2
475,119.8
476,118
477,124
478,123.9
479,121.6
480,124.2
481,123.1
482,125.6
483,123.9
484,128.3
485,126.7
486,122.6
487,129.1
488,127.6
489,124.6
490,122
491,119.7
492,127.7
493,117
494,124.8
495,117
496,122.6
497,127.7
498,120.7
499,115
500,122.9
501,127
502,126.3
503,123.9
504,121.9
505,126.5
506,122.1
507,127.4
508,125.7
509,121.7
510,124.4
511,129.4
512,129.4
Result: 1.1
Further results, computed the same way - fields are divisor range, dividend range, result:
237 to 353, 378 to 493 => 1.13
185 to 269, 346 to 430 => 0.89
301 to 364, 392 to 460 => 1.28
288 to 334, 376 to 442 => 1.24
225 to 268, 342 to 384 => 0.90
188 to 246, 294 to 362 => 0.76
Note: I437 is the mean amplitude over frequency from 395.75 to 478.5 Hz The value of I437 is 114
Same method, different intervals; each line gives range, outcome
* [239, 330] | 106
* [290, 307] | 113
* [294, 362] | 89.5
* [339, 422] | 103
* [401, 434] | 99.1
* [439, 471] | 125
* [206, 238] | 117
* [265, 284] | 120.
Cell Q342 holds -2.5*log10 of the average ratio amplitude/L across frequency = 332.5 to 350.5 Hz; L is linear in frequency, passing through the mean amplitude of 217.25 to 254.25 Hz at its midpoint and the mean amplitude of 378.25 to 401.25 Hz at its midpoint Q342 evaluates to 0.290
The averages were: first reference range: 117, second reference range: 116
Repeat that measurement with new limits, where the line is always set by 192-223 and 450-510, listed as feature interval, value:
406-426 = 0.37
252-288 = 0.01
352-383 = 0.17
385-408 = 0.08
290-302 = 0.06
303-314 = 0.23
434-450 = 0.00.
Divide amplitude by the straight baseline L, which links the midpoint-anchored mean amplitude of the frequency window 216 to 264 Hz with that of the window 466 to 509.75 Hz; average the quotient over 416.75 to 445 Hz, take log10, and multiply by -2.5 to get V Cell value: 0.079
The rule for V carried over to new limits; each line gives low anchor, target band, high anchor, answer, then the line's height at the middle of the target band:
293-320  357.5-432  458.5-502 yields 0.07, 112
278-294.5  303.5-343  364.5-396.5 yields 0.44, 115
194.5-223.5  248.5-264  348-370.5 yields -0.02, 114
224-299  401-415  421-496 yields 0.28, 121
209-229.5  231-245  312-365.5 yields -0.05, 112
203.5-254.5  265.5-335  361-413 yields 0.16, 113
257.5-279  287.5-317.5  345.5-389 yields 0.10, 114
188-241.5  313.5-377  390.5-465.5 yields 0.29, 114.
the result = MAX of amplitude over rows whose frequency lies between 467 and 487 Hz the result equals 137.1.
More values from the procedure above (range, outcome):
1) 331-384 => 121.6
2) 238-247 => 122.4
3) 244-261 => 123.8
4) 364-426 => 125.9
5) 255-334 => 126.3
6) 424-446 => 133.4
